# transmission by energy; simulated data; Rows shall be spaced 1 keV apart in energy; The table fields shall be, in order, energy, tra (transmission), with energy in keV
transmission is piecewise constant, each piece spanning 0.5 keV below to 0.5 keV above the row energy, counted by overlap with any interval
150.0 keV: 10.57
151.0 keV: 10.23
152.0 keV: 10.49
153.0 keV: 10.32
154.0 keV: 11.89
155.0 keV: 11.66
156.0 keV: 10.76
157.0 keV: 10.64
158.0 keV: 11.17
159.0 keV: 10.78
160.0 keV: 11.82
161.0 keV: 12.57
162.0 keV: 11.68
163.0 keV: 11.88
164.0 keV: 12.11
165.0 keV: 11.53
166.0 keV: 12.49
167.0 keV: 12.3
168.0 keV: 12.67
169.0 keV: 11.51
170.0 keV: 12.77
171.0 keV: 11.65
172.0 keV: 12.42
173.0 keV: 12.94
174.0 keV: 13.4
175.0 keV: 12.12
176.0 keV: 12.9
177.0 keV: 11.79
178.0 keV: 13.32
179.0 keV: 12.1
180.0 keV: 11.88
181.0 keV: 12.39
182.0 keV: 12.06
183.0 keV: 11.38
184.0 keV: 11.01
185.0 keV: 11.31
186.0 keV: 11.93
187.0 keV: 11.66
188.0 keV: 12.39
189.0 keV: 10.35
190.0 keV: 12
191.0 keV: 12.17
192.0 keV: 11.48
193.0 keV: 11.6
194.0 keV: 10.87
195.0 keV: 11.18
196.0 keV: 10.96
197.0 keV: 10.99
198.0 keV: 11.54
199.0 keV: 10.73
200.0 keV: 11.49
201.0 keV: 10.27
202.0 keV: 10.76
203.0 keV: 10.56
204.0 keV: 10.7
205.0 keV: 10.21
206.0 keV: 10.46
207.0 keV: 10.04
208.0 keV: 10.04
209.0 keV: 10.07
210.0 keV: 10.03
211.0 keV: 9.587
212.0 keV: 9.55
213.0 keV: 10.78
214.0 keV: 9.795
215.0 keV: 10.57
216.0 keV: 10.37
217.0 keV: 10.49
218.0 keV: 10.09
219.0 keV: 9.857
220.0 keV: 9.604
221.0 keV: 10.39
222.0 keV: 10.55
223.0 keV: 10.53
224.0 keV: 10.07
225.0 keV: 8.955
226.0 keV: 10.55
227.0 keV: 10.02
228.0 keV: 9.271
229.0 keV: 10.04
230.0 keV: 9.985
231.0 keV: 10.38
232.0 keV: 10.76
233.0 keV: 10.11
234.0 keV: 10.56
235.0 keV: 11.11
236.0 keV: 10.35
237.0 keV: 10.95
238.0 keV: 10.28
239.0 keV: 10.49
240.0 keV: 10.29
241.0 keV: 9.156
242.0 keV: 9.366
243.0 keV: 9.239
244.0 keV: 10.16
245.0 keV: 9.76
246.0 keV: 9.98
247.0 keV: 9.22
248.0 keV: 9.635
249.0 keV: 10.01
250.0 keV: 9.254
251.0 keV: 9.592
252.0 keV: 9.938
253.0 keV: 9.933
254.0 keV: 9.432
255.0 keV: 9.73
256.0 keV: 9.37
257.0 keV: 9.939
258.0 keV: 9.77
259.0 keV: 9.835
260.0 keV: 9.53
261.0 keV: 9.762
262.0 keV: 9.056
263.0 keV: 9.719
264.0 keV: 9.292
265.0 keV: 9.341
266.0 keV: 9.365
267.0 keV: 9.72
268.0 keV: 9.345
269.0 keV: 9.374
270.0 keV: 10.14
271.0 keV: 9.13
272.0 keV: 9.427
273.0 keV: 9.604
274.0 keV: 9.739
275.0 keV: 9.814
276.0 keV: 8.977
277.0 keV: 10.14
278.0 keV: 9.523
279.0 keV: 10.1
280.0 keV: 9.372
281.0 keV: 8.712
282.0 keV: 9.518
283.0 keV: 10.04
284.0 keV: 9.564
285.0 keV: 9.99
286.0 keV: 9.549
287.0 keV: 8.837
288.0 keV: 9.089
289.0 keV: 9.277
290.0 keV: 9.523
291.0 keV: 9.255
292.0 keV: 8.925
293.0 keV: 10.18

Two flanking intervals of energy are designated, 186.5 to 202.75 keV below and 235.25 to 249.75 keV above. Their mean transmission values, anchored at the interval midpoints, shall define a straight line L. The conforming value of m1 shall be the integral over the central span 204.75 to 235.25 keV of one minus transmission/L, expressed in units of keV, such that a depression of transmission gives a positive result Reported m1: 1.2 keV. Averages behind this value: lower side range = 11.3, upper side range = 9.93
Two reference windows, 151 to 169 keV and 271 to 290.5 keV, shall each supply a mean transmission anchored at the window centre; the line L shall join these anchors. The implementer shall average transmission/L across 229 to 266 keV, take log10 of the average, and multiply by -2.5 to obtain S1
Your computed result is 0.02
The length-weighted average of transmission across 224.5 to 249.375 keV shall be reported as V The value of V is 10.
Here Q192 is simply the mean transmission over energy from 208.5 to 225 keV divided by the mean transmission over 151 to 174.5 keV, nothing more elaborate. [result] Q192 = 0.86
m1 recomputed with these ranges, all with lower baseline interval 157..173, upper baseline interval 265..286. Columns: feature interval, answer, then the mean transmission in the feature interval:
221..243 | 0.72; 10.2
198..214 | 1.01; 10.4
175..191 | -0.49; 11.9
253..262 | 0.28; 9.65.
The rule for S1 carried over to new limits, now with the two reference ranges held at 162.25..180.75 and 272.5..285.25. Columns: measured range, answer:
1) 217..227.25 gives 0.099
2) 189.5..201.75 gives 0.042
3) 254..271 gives 0.051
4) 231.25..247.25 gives 0.051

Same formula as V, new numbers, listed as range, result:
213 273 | 9.89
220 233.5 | 10.1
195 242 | 10.3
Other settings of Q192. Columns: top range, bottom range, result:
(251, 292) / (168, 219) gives 0.85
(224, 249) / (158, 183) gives 0.82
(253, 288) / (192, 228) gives 0.92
